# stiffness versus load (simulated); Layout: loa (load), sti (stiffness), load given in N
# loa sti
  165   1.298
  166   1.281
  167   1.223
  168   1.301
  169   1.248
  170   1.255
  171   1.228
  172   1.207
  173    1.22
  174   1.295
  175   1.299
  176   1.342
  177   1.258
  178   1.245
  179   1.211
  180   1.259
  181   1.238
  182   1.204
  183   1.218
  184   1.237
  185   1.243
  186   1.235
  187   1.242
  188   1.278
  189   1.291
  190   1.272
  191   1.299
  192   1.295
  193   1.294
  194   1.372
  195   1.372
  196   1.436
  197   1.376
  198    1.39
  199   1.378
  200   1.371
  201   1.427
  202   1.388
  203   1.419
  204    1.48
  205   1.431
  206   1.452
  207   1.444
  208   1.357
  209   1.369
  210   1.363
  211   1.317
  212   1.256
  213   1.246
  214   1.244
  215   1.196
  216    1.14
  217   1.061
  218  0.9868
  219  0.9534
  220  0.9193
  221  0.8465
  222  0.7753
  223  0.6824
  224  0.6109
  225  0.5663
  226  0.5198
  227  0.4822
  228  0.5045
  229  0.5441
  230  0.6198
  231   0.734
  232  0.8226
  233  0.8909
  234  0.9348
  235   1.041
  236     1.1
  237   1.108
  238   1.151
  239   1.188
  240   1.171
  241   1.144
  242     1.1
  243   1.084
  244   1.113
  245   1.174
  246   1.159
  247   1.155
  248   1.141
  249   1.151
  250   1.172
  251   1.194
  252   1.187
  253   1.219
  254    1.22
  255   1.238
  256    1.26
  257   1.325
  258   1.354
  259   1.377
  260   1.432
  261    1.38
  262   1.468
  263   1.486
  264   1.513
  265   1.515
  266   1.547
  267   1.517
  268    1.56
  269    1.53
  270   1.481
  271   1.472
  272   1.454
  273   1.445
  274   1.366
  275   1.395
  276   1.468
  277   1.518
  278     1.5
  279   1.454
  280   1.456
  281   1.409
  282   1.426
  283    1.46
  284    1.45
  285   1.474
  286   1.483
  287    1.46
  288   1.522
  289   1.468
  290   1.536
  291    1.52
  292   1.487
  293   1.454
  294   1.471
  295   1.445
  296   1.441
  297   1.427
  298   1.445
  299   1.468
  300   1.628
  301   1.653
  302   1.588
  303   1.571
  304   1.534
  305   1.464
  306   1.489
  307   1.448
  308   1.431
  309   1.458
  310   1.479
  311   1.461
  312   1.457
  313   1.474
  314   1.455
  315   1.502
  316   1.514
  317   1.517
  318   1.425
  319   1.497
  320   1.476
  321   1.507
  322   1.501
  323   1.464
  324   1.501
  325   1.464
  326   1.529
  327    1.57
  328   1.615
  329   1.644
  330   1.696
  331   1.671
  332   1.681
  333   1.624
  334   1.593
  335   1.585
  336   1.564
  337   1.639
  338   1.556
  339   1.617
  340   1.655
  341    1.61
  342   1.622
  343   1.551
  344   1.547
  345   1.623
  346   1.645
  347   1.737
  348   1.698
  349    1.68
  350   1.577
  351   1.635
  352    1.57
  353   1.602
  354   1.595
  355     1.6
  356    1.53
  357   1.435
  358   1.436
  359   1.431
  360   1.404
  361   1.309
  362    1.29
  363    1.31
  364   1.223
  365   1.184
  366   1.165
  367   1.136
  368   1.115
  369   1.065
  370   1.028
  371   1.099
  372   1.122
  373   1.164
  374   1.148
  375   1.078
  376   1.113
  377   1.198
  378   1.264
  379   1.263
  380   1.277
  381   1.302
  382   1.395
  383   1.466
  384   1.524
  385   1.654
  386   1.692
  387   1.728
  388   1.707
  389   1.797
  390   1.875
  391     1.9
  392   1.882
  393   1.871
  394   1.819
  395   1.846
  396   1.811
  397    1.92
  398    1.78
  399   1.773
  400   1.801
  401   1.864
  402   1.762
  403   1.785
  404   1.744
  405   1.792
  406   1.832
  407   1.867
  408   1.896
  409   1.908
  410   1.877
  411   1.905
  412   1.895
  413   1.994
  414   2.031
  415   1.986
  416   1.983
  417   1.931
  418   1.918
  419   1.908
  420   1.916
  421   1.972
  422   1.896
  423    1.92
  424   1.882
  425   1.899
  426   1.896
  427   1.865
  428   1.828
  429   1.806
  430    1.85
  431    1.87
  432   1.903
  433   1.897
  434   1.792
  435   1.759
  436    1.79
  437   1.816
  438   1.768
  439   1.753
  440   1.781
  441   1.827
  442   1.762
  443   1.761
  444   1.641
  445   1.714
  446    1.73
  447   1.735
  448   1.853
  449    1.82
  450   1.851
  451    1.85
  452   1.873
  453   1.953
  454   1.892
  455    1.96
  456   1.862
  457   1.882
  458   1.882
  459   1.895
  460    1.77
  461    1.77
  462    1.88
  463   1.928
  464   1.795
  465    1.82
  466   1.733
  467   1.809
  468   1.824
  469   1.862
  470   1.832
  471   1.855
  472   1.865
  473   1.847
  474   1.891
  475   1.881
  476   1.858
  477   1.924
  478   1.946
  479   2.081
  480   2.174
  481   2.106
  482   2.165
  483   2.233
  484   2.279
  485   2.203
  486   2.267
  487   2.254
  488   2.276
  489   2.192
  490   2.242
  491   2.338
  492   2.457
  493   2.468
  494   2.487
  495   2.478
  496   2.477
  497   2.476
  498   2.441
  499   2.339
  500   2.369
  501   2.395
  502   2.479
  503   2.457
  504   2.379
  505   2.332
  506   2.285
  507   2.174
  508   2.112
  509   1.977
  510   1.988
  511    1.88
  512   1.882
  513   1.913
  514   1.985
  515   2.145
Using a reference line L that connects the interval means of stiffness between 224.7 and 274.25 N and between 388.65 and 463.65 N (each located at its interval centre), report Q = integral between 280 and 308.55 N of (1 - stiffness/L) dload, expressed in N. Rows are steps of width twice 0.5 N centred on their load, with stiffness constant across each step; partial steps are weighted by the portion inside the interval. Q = -3.1 N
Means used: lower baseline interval 1.17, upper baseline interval 1.85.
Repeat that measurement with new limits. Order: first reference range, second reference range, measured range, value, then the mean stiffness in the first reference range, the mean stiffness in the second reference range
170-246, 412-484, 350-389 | 6.7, 1.15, 1.88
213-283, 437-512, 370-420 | 1.8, 1.17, 2.03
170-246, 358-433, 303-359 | -3.1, 1.15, 1.64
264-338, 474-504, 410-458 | 4.2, 1.51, 2.26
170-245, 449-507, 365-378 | 4.5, 1.15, 2.09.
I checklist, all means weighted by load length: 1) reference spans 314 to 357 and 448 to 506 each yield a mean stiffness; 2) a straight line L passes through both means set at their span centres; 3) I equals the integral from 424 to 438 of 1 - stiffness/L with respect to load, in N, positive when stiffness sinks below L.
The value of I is 0.5 N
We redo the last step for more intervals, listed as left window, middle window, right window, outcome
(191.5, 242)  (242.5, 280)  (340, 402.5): -4.1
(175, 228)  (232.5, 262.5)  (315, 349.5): 3.2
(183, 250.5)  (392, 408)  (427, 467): -1.4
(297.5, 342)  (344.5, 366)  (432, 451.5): 1.6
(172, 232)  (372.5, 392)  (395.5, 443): 3.2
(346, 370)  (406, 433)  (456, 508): -2.2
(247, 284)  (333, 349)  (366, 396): -2.3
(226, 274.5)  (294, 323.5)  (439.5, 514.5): -1.8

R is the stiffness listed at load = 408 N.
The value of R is 1.896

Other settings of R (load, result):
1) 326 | 1.529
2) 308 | 1.431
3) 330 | 1.696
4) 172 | 1.207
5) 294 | 1.471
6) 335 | 1.585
